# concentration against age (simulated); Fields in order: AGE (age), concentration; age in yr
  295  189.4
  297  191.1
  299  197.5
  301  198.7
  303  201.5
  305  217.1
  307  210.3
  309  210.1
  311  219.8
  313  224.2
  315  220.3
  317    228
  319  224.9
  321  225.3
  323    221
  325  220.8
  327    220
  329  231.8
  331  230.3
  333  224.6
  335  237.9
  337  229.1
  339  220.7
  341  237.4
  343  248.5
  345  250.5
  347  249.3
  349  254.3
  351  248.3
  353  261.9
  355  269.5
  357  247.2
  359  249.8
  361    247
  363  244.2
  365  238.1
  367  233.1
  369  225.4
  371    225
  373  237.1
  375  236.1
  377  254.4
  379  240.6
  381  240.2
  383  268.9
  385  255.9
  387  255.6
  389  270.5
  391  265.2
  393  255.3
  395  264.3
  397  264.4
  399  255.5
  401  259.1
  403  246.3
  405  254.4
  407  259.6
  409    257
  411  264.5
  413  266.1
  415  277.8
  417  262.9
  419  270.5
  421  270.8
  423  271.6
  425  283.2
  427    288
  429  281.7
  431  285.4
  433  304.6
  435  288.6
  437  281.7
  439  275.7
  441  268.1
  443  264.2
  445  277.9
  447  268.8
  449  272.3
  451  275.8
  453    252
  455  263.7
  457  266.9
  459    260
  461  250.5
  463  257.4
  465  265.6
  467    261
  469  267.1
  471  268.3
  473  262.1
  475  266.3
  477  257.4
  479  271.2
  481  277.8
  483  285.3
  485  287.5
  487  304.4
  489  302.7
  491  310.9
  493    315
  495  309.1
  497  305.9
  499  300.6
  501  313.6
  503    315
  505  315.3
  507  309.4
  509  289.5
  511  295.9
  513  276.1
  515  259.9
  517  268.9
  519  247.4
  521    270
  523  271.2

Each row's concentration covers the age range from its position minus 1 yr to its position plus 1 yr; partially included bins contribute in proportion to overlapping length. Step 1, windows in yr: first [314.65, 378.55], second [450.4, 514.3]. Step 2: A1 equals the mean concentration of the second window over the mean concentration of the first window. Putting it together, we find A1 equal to 1.19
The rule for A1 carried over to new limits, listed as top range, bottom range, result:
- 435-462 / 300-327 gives 1.24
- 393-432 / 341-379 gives 1.09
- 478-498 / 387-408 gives 1.15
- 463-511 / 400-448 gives 1.06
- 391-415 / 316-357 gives 1.10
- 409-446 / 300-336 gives 1.25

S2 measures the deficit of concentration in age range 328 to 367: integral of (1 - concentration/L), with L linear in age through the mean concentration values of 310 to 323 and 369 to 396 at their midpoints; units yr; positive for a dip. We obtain -1.1 yr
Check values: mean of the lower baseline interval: 224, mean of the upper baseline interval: 251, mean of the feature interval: 243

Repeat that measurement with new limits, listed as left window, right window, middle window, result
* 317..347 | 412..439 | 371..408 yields 1.0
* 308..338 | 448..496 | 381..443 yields -3.3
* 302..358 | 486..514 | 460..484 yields 2.2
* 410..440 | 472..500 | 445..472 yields 1.9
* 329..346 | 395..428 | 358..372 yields 0.5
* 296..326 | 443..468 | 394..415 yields -1.1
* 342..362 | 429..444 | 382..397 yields 0.2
